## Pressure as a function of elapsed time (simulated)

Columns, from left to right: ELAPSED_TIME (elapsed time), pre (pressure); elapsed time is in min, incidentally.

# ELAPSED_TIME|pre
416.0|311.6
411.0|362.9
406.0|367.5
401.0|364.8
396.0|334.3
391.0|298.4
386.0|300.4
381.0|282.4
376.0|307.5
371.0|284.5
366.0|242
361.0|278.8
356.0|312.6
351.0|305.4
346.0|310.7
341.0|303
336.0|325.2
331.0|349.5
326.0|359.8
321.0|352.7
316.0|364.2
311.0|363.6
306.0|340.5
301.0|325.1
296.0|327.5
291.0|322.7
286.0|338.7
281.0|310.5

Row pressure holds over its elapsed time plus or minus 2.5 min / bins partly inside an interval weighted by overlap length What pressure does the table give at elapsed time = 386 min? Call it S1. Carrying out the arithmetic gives 300.4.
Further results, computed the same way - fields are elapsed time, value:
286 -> 338.7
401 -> 364.8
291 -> 322.7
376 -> 307.5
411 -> 362.9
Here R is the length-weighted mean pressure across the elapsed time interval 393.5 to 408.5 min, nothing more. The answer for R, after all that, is 356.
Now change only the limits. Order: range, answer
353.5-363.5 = 296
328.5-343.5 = 326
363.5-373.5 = 263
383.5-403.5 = 324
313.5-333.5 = 357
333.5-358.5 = 311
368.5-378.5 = 296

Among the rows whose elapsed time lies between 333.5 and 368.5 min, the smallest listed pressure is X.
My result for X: 242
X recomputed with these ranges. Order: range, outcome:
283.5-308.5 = 322.7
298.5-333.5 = 325.1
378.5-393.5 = 282.4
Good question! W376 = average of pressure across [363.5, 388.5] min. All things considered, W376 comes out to 283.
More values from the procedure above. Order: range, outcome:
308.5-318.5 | 364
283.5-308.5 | 331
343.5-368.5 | 290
